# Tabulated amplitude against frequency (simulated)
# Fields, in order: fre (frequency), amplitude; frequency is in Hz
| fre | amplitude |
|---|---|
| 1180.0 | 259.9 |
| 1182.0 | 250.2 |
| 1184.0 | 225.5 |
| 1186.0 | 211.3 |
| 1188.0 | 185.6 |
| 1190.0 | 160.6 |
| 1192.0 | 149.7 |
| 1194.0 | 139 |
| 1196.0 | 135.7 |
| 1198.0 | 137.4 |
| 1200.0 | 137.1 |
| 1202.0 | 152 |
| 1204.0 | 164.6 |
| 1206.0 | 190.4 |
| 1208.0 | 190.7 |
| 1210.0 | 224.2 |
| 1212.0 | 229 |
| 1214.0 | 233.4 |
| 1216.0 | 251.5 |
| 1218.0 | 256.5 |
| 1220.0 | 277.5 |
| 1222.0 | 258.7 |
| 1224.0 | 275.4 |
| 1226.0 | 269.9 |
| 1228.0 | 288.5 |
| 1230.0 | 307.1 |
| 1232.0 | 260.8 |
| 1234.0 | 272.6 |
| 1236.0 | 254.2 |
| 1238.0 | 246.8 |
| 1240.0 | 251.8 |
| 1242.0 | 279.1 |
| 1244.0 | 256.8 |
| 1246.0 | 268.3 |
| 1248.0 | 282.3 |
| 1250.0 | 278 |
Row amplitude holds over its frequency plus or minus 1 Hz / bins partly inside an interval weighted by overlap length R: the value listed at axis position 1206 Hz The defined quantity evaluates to 190.4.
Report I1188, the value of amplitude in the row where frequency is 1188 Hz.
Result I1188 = 185.6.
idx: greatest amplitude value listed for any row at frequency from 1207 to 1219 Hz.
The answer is 256.5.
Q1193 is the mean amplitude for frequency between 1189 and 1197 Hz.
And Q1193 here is 146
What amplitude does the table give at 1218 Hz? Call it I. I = 256.5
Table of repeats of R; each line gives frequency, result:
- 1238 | 246.8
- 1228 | 288.5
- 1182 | 250.2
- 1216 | 251.5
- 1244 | 256.8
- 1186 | 211.3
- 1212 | 229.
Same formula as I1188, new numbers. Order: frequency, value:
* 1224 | 275.4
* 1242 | 279.1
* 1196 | 135.7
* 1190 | 160.6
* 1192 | 149.7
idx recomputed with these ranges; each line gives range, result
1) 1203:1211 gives 224.2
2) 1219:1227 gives 277.5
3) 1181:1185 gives 250.2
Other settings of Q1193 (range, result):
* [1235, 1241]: 251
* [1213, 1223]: 256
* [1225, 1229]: 279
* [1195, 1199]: 137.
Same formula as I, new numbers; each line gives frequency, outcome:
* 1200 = 137.1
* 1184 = 225.5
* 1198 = 137.4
